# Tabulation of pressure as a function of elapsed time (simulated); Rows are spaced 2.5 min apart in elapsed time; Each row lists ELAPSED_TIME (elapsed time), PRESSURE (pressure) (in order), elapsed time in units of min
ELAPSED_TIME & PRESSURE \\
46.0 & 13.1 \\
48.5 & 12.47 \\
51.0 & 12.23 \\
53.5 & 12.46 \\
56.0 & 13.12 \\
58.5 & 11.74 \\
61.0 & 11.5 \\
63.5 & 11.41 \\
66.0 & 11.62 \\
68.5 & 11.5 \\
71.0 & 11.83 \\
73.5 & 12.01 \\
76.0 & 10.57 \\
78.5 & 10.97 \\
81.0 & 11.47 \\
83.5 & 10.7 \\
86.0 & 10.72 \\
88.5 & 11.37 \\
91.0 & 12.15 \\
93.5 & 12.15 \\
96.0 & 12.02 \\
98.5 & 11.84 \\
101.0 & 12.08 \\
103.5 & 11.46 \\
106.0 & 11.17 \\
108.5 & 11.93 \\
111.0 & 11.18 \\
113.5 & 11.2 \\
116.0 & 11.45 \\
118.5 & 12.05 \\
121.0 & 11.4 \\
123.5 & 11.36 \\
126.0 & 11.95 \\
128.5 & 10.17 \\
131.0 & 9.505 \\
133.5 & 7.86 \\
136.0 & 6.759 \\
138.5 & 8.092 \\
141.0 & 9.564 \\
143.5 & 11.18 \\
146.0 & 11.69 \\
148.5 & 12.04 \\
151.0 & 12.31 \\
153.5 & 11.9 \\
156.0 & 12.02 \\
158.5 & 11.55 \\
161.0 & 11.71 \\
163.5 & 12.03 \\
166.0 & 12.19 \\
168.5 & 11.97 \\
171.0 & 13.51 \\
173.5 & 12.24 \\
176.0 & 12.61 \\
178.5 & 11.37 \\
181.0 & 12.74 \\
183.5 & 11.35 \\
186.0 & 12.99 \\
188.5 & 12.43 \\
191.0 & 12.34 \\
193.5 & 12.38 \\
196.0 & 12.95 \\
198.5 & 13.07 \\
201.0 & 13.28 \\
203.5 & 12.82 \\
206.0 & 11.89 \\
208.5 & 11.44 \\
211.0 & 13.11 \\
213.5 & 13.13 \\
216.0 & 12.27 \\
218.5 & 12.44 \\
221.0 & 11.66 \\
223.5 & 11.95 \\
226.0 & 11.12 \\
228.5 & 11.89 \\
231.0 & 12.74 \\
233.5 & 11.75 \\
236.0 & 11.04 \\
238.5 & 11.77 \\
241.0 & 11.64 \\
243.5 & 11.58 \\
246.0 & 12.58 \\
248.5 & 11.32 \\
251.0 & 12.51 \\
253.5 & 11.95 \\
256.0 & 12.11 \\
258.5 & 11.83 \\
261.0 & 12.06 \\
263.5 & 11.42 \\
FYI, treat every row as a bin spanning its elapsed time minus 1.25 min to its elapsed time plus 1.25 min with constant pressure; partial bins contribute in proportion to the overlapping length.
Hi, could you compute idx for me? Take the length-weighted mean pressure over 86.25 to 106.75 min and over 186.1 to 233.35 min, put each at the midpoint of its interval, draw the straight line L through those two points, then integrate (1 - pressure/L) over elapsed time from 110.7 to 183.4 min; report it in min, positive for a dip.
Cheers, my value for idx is 4.9 min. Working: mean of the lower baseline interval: 11.7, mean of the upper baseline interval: 12.4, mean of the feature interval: 11.2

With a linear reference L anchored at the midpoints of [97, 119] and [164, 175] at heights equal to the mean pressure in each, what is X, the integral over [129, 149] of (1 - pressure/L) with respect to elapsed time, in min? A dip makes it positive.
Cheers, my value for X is 4.2 min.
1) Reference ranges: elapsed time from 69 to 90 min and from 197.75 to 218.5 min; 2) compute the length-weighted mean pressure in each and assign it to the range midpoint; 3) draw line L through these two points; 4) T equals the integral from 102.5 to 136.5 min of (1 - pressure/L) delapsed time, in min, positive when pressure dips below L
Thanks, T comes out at 2.6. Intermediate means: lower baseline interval 11.2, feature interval 10.8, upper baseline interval 12.6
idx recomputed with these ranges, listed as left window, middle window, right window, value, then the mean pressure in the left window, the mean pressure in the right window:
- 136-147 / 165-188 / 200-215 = -2.3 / 9.71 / 12.6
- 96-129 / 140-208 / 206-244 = -2.2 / 11.5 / 12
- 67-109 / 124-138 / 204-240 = 2.9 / 11.5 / 12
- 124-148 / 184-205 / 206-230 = -2.4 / 9.77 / 12.1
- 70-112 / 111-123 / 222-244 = 0.1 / 11.5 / 11.7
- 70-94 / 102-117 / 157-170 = 0.2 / 11.4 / 11.9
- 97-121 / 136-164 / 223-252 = 1.5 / 11.6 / 11.8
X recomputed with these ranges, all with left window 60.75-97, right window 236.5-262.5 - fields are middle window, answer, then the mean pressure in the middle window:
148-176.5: -1.2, 12.2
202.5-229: -0.8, 12.2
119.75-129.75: 0.3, 11.2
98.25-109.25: -0.1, 11.7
